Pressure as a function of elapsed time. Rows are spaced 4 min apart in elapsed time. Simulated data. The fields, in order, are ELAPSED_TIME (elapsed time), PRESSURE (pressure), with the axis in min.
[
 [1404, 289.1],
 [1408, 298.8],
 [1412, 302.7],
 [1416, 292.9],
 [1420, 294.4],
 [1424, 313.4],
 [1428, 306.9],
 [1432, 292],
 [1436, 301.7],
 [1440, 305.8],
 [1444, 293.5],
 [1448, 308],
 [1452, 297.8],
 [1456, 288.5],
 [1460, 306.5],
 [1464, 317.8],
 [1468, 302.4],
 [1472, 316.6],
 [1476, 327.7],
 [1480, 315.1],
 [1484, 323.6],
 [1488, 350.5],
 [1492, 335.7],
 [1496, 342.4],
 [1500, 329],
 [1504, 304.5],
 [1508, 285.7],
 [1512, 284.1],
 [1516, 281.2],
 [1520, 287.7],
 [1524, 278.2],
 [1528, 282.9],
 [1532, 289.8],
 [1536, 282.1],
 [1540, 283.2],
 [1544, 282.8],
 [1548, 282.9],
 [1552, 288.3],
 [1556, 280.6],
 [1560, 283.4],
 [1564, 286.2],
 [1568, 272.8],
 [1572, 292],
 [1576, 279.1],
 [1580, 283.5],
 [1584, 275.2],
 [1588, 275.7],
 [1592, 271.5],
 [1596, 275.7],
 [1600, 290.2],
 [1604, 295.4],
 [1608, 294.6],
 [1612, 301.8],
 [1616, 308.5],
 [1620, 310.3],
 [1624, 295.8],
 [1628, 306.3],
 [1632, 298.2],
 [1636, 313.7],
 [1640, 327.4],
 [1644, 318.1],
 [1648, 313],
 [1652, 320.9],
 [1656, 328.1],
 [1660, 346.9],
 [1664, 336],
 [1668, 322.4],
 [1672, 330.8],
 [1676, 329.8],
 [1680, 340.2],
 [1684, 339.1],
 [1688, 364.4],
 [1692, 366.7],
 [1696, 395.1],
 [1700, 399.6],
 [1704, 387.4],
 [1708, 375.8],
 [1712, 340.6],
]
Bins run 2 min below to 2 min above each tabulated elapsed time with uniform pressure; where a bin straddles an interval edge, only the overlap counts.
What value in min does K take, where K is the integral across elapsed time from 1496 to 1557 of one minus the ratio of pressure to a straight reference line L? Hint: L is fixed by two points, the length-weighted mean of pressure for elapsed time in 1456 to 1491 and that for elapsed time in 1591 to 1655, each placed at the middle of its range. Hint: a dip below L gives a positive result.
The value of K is 4.5 min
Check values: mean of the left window 319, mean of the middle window 290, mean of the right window 303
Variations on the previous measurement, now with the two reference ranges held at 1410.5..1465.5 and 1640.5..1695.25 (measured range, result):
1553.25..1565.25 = 1.4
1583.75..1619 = 4.0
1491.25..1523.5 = 0.8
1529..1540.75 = 1.2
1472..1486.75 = -0.7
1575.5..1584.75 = 1.2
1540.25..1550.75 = 1.1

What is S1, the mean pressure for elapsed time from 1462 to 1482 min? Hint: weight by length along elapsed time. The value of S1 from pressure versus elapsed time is 316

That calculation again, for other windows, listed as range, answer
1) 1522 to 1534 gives 284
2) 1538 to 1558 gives 284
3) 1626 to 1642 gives 311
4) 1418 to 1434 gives 302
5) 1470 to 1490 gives 327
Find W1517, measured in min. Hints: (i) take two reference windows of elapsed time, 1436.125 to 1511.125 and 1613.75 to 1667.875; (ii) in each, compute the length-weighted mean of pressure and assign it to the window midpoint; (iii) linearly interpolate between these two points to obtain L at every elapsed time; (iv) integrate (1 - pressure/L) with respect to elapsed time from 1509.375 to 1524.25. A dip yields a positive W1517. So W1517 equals 1.5 min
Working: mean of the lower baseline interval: 313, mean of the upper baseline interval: 317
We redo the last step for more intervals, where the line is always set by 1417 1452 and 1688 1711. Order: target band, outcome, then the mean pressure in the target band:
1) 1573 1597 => 4.8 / 277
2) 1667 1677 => 1.2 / 328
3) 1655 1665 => 0.8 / 338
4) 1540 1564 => 3.8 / 284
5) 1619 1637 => 2.8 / 304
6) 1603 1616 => 2.0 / 299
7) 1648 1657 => 1.1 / 322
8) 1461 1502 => -1.3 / 326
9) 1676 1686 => 1.0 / 338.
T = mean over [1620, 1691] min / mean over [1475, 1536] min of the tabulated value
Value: 1.1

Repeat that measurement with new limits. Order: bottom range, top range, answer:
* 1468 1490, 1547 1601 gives 0.87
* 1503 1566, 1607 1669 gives 1.11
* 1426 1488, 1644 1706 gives 1.13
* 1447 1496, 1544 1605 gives 0.89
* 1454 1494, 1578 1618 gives 0.90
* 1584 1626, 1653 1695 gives 1.17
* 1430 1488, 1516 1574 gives 0.92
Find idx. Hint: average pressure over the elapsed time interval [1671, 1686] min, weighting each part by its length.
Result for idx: 335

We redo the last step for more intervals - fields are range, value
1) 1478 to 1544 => 303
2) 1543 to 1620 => 286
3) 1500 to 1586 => 285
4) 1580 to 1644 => 296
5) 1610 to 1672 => 317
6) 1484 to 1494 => 339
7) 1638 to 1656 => 321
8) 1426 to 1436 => 300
